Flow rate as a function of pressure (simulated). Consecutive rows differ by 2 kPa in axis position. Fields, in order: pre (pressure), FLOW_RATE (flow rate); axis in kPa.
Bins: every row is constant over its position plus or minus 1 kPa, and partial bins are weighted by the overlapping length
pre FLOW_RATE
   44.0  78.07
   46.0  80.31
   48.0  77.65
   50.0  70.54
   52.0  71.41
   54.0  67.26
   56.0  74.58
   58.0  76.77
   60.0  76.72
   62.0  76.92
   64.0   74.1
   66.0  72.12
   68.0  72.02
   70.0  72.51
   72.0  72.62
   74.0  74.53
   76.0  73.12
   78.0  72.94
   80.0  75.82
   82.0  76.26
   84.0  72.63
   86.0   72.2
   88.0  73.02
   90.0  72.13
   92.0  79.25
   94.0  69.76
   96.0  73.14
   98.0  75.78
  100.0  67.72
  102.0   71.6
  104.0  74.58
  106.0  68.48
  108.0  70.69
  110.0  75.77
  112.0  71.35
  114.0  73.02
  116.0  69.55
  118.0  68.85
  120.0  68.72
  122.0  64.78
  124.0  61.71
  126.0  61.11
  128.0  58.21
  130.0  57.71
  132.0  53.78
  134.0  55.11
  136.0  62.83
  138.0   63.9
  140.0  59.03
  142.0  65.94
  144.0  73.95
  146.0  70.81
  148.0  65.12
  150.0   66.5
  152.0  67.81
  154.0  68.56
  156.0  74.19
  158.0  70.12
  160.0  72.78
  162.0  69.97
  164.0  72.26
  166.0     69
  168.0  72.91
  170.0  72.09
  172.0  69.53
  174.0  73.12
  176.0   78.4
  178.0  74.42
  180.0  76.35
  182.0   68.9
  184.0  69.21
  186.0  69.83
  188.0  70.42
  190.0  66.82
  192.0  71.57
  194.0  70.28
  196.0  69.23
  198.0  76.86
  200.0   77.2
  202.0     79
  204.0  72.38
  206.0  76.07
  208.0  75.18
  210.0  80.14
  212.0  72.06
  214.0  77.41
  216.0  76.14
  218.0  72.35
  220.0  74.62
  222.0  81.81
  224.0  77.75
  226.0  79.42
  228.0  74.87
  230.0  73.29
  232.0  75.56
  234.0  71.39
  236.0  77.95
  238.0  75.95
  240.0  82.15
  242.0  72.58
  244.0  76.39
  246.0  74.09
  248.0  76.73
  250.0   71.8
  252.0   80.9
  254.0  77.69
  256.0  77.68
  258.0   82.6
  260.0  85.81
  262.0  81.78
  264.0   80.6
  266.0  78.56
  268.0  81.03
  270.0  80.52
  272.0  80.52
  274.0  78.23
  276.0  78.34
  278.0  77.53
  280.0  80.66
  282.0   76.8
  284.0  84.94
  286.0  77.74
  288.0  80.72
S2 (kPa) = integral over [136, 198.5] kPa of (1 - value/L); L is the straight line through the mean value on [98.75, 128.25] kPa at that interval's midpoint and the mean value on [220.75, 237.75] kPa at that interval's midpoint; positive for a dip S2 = 1.9 kPa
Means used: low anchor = 68.7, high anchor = 76.5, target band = 70.1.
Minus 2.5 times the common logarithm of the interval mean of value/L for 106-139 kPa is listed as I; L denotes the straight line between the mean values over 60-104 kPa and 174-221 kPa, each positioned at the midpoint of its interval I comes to 0.14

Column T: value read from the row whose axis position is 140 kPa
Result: 59.03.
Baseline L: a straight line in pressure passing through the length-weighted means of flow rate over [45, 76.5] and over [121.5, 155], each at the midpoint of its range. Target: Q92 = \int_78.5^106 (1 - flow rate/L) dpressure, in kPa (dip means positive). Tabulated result -1.40 kPa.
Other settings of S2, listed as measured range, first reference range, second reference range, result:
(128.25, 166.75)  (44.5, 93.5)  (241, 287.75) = 5.0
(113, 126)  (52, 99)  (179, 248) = 1.2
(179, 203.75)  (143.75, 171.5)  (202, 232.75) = 0.5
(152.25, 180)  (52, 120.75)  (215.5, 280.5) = 1.2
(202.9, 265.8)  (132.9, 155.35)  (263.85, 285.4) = -1.4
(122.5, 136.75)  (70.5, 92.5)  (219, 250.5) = 3.0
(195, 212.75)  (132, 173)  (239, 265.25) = -0.5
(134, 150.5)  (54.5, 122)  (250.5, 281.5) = 2.1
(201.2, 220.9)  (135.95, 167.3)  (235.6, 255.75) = -0.5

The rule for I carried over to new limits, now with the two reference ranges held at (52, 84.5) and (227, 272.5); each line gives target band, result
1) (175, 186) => 0.05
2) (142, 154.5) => 0.11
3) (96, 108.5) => 0.04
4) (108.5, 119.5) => 0.05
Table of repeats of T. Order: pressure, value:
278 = 77.53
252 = 80.9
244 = 76.39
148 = 65.12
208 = 75.18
